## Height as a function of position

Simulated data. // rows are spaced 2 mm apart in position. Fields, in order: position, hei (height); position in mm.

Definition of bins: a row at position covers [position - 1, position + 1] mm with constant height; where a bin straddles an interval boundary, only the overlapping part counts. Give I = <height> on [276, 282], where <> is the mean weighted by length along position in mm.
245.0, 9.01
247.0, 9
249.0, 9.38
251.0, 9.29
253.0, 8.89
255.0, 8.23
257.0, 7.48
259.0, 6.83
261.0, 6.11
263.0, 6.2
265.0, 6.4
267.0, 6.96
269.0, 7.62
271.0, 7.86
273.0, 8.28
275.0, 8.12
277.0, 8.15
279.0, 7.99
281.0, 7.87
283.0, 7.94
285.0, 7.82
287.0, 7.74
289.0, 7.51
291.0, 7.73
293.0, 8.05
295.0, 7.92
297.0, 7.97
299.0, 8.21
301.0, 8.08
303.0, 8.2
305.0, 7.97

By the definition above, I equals 8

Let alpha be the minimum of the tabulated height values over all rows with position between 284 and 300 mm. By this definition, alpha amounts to 7.51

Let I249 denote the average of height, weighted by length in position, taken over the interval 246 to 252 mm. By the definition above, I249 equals 9.22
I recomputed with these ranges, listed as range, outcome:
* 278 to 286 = 7.91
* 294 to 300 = 8.03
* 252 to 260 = 7.86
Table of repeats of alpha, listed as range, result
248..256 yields 8.23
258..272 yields 6.11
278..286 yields 7.82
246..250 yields 9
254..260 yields 6.83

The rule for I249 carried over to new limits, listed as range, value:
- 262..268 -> 6.52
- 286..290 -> 7.62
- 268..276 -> 7.97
